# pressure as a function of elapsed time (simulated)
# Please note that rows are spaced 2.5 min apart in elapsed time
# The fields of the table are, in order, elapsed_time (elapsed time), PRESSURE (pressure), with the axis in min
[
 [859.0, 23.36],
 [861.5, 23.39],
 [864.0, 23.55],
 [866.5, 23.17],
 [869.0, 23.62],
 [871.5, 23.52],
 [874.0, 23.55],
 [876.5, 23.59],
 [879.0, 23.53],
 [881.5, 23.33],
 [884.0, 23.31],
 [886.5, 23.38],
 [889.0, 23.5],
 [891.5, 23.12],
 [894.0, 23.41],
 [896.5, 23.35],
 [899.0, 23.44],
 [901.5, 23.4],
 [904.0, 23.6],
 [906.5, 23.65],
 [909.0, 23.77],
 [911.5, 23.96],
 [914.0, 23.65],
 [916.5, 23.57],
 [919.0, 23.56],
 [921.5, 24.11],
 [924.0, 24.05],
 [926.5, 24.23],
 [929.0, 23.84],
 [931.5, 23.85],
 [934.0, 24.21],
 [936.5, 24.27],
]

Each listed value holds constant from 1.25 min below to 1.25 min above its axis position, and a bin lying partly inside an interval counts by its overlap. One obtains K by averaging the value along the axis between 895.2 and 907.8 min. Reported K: 23.5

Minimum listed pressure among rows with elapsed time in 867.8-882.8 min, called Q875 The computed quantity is 23.33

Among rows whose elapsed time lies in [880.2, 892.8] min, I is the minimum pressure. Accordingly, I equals 23.12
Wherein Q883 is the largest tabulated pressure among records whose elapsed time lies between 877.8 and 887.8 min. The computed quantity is 23.53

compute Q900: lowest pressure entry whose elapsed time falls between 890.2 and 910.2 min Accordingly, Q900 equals 23.12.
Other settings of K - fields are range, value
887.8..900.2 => 23.4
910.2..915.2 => 23.8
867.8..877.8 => 23.6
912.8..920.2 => 23.6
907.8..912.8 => 23.9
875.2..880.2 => 23.6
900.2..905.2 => 23.5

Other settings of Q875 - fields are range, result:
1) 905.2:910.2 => 23.65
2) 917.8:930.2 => 23.56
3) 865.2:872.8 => 23.17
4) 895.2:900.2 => 23.35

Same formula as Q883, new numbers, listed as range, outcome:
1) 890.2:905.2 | 23.6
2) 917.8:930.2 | 24.23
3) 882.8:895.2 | 23.5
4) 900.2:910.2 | 23.77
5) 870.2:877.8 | 23.59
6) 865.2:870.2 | 23.62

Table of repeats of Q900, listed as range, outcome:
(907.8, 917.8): 23.57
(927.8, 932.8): 23.84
